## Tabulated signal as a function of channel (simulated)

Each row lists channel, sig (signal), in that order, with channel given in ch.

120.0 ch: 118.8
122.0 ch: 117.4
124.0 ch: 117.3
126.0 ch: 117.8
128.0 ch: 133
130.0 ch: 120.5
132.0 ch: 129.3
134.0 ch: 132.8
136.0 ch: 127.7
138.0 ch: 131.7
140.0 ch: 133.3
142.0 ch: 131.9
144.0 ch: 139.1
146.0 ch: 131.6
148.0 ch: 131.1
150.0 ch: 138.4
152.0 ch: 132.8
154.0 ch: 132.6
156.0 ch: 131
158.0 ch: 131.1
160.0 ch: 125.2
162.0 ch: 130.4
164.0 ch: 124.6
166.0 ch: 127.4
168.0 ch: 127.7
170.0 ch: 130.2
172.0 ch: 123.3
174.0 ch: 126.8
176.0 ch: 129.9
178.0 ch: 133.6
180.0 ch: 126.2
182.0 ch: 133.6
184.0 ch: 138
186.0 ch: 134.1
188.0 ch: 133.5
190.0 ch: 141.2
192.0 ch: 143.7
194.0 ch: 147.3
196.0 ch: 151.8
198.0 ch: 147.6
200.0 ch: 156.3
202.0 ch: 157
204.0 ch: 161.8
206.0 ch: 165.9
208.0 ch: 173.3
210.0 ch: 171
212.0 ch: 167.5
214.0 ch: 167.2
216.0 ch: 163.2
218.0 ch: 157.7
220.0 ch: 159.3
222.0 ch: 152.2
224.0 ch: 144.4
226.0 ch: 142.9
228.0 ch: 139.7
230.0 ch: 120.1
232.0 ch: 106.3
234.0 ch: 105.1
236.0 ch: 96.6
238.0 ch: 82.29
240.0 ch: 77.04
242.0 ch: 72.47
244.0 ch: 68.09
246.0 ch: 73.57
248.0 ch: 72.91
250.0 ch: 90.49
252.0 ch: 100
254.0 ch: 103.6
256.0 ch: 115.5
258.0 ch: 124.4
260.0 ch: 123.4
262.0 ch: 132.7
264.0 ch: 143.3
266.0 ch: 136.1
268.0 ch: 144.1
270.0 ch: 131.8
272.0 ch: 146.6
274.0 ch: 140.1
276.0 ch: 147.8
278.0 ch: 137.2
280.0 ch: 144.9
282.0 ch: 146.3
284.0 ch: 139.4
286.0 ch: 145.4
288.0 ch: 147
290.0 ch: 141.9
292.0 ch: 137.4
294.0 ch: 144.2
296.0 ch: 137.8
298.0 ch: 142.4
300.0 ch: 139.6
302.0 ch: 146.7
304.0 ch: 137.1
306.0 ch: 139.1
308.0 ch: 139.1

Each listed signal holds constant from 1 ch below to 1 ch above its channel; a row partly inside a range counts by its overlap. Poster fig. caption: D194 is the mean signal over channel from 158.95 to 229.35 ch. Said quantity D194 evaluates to 144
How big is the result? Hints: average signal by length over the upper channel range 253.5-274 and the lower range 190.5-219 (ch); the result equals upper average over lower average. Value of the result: 0.83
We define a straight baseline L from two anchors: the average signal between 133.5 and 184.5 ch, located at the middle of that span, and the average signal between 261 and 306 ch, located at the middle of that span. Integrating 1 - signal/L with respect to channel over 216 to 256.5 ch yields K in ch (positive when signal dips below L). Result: 7.9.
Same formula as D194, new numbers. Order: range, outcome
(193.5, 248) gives 133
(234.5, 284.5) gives 115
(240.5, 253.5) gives 80.4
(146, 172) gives 130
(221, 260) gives 105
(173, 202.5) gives 140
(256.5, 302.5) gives 140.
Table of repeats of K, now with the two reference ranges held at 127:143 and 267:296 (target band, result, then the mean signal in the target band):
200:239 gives -2.1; 144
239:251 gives 5.5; 75.8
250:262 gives 2.3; 113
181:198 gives -0.8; 141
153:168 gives 0.4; 129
